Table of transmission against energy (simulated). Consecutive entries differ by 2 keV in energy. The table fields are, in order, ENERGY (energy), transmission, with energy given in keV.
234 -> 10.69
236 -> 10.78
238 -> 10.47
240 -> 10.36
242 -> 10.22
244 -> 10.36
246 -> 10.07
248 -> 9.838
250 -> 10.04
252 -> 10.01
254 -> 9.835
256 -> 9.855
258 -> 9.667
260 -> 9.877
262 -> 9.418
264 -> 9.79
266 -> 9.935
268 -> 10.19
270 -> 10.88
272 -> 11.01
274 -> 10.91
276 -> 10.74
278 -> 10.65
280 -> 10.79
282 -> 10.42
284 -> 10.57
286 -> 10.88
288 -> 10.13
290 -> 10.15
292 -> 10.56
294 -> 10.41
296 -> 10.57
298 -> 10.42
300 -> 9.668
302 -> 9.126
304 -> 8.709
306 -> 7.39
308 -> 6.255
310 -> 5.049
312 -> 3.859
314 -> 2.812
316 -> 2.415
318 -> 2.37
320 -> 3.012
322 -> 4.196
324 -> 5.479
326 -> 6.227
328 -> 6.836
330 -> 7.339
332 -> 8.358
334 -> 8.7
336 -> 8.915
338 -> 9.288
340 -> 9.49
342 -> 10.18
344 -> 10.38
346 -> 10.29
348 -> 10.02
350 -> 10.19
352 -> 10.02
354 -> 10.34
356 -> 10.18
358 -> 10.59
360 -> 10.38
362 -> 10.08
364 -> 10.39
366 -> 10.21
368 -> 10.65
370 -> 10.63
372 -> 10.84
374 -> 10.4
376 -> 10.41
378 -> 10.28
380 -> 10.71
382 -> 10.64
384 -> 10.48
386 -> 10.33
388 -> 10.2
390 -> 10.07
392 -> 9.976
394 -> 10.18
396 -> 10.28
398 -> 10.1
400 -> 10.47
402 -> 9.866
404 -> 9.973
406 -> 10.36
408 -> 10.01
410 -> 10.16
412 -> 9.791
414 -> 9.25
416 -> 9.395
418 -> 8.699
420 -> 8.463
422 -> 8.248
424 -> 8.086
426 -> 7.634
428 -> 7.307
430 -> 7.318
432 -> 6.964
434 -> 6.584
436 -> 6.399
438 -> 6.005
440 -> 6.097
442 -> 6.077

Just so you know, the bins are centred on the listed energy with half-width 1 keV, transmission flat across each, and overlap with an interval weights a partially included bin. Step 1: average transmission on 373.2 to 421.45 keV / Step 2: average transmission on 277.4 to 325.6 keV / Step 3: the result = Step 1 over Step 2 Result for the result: 1.3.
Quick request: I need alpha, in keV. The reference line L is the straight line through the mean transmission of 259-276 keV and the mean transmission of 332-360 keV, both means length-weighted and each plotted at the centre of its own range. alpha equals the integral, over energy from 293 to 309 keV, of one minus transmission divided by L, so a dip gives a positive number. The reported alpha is 1.6 keV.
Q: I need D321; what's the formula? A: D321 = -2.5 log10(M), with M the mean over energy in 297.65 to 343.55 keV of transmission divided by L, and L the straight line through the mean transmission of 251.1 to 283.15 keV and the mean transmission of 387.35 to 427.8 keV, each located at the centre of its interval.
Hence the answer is 0.42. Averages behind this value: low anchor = 10.3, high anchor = 9.51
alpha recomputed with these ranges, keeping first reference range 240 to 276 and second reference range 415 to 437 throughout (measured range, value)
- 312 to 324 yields 7.8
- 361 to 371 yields -2.1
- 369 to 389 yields -5.0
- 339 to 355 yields -2.3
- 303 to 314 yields 4.1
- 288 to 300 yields -0.9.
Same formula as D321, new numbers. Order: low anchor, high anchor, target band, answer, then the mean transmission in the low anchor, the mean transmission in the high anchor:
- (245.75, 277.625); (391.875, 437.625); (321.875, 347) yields 0.15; 10.1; 8.88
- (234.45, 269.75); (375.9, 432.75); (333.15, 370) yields -0.04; 10.1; 9.5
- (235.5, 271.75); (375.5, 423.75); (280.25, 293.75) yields -0.04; 10.1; 9.9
